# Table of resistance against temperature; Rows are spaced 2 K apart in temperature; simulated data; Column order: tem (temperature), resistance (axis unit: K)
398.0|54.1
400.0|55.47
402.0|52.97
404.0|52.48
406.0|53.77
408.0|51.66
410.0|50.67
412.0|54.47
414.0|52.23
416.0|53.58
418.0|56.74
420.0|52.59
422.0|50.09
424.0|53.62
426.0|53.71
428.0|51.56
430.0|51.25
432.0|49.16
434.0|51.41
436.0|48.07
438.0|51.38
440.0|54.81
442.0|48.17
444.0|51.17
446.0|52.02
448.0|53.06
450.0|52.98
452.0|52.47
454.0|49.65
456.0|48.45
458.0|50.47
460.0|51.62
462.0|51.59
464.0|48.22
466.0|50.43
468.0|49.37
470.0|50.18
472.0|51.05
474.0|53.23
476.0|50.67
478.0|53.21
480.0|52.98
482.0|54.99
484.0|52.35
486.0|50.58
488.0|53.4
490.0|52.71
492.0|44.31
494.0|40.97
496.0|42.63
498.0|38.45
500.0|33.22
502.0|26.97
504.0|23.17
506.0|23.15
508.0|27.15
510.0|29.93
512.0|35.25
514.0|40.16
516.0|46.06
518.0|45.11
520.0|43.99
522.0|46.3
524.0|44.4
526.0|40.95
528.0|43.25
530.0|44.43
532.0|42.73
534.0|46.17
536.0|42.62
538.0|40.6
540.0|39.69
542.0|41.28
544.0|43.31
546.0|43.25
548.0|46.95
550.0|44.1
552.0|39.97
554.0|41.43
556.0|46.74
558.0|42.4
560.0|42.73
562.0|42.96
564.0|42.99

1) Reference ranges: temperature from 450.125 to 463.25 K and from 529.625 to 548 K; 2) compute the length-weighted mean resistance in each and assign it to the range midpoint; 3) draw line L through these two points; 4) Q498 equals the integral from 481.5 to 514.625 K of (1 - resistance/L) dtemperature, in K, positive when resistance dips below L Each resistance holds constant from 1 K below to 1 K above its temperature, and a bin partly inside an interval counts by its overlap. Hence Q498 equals 5.5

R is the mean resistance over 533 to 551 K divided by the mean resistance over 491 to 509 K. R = 1.29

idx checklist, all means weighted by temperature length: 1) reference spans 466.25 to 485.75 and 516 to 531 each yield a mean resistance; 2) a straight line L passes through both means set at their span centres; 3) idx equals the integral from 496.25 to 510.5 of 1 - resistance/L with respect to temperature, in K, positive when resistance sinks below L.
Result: 5.39 K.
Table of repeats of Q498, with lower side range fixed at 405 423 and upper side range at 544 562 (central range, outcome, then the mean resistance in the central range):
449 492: -2.0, 51.3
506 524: 2.9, 38.6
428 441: 0.1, 51.1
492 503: 2.3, 37.2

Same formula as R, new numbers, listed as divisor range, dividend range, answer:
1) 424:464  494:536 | 0.75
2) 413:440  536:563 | 0.82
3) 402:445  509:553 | 0.81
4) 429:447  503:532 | 0.75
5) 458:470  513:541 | 0.86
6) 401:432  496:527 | 0.69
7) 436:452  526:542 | 0.82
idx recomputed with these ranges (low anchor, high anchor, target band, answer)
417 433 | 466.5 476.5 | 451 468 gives 0.3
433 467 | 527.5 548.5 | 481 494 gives -0.8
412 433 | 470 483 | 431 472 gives 1.4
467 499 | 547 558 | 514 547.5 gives 1.6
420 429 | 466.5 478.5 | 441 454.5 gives 0.1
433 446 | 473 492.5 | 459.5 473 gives 0.3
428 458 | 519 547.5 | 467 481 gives -0.9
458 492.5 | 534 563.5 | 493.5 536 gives 7.5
